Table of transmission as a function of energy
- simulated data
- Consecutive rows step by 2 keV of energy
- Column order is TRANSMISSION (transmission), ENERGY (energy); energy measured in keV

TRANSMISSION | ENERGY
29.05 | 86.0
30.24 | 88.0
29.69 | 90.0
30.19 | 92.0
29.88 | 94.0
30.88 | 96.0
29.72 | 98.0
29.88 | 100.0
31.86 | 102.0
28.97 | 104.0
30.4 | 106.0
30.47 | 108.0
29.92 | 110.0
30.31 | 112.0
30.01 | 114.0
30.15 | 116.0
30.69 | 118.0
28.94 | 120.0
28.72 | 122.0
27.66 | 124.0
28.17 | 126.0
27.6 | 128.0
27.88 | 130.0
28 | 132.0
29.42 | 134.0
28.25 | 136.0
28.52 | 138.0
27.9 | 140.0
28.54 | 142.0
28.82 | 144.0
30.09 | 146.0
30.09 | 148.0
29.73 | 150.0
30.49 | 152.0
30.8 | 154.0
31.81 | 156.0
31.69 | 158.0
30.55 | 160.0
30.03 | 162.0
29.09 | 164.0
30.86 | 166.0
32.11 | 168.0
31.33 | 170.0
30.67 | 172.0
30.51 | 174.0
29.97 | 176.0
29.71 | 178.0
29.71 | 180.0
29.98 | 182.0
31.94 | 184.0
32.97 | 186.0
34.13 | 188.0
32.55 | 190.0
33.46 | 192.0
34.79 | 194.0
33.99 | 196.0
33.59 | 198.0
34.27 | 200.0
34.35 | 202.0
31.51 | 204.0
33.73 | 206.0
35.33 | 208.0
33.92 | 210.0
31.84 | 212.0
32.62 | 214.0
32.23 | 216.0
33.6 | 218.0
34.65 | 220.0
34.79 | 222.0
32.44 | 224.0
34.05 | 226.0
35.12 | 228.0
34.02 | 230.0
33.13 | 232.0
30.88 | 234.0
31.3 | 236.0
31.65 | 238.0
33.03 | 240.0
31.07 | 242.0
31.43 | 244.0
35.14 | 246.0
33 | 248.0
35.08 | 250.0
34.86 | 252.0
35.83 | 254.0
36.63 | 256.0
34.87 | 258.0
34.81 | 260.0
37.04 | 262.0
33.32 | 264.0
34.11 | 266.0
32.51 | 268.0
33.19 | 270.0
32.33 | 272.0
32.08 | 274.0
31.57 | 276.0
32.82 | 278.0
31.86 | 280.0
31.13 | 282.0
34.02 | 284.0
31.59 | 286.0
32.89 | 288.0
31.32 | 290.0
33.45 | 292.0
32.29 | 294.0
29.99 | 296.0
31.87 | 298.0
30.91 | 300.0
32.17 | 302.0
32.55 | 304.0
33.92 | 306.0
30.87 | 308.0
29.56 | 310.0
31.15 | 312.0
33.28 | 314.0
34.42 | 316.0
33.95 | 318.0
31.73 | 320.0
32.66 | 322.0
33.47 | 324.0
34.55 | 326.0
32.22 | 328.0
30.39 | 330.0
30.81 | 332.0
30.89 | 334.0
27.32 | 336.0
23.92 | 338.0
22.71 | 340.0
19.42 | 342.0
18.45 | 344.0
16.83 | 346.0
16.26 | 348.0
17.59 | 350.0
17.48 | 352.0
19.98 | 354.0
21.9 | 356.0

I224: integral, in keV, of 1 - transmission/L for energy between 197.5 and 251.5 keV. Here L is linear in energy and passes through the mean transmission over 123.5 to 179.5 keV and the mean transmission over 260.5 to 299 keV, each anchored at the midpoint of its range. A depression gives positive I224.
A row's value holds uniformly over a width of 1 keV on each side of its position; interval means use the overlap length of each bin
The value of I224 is -3.3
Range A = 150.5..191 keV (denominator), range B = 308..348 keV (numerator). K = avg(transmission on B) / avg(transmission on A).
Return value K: 0.9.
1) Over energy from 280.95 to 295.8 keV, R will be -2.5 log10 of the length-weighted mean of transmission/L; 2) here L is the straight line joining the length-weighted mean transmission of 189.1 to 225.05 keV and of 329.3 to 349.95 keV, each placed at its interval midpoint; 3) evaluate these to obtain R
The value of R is -0.18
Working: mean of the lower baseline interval 33.5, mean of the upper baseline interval 23.3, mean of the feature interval 32.3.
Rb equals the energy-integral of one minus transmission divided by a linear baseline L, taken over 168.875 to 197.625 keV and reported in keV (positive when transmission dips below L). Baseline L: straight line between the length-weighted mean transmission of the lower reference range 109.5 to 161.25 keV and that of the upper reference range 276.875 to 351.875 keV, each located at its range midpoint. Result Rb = -2.4 keV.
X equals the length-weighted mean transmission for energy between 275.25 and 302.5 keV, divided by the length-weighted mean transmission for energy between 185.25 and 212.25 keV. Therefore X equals 0.95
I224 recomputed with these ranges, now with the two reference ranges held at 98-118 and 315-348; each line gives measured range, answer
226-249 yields -3.0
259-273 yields -2.6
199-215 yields -2.3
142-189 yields -1.7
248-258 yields -2.3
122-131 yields 0.6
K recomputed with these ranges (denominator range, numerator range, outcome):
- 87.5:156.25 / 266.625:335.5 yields 1.09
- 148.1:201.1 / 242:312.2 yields 1.04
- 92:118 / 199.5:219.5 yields 1.10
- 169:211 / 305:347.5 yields 0.89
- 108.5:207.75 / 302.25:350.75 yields 0.93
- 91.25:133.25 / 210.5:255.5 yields 1.13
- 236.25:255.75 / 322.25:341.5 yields 0.88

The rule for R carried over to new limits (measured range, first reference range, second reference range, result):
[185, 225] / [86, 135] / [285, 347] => -0.129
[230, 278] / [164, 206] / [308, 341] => -0.066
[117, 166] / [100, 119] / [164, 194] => 0.054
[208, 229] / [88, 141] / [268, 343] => -0.109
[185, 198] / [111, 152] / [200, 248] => -0.065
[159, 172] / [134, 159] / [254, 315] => -0.019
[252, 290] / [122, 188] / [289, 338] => -0.074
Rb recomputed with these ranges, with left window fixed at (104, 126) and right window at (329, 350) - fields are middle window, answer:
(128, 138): 0.27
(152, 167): -1.21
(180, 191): -1.75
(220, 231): -3.13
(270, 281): -3.08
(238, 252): -3.83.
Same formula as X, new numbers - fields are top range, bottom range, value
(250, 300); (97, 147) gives 1.13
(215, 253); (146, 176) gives 1.08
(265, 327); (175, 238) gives 0.98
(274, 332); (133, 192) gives 1.06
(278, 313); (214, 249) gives 0.97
